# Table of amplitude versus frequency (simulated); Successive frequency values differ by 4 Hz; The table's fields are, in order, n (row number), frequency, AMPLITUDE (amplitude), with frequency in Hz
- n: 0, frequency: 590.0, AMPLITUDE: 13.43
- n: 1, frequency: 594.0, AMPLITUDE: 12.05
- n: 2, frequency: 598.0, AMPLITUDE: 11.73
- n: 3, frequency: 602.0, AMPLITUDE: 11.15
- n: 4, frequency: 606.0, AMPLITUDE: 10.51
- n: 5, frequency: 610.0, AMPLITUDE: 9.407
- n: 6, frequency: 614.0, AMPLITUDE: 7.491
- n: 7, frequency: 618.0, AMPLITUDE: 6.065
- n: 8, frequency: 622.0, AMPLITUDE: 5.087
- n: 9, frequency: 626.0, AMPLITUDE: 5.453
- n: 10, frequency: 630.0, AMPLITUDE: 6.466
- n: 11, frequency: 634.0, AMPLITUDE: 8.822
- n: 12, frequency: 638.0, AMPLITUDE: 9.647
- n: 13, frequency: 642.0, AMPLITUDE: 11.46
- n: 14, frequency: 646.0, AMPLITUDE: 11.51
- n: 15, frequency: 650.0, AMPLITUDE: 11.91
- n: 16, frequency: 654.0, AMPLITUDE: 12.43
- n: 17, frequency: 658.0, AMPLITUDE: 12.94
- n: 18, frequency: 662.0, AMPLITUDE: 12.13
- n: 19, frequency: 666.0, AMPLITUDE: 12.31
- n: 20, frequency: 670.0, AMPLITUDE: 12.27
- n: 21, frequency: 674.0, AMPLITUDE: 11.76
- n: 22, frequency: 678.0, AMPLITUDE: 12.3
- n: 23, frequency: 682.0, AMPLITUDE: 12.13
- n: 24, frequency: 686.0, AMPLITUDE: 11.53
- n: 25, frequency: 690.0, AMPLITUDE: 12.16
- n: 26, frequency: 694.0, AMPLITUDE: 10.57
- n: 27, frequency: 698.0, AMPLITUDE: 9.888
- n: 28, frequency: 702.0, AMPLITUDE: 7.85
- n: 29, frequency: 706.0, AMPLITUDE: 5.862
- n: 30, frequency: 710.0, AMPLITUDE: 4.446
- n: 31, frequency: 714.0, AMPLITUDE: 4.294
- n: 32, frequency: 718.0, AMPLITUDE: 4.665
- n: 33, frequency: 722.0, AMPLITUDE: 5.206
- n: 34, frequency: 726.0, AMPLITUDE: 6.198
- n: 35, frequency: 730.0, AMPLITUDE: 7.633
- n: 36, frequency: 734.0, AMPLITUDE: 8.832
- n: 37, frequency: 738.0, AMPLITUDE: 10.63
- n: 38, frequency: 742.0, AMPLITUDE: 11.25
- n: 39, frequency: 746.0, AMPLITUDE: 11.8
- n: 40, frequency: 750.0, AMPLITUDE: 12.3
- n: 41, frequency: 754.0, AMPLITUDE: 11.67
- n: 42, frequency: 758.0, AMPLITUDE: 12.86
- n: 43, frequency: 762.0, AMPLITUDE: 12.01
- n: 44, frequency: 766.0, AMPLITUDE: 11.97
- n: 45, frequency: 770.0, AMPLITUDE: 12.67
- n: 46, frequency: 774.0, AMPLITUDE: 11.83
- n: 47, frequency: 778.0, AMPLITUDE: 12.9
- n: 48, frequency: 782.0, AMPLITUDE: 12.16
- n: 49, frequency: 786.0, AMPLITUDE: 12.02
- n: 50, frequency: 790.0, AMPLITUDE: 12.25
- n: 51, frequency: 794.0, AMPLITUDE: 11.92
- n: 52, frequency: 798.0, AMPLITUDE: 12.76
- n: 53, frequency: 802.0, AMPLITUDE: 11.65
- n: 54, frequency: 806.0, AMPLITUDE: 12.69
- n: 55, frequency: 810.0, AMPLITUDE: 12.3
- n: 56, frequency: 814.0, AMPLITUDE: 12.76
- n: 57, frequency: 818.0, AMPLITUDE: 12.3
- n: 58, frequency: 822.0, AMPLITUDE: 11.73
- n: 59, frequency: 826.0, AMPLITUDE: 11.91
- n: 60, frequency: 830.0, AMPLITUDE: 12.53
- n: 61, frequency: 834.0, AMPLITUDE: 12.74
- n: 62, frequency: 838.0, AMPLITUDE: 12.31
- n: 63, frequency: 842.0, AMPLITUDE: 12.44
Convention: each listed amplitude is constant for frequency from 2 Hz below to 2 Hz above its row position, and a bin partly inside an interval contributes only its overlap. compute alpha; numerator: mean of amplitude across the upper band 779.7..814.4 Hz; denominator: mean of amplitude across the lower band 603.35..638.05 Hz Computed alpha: 1.61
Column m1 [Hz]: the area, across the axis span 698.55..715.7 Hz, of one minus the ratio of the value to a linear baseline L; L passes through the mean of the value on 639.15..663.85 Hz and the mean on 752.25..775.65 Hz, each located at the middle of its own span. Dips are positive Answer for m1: 8.6 Hz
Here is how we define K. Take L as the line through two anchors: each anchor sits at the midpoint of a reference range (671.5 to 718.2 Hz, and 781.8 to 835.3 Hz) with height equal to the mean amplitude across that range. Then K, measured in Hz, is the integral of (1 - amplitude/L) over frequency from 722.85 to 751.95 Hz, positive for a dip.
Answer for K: 2.1 Hz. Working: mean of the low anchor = 9.16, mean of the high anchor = 12.3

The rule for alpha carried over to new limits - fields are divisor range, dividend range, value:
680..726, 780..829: 1.53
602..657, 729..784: 1.27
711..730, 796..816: 2.33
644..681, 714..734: 0.50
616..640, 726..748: 1.40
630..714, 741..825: 1.17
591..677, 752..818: 1.21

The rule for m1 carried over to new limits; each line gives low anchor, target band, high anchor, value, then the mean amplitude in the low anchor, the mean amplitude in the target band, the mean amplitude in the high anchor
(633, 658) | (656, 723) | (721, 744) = 2.3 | 11.2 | 9.61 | 8.43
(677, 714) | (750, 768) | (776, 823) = -1.7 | 9.28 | 12.1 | 12.3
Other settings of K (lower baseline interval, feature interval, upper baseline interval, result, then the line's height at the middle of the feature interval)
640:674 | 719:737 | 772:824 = 7.6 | 12.2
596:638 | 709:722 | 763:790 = 7.5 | 10.7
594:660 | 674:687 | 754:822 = -1.9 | 10.5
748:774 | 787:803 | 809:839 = 0.1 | 12.3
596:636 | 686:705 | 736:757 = 0.4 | 10.3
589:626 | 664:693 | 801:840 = -4.8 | 10.3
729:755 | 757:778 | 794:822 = -1.9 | 11.3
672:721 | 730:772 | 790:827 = -3.5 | 10.5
